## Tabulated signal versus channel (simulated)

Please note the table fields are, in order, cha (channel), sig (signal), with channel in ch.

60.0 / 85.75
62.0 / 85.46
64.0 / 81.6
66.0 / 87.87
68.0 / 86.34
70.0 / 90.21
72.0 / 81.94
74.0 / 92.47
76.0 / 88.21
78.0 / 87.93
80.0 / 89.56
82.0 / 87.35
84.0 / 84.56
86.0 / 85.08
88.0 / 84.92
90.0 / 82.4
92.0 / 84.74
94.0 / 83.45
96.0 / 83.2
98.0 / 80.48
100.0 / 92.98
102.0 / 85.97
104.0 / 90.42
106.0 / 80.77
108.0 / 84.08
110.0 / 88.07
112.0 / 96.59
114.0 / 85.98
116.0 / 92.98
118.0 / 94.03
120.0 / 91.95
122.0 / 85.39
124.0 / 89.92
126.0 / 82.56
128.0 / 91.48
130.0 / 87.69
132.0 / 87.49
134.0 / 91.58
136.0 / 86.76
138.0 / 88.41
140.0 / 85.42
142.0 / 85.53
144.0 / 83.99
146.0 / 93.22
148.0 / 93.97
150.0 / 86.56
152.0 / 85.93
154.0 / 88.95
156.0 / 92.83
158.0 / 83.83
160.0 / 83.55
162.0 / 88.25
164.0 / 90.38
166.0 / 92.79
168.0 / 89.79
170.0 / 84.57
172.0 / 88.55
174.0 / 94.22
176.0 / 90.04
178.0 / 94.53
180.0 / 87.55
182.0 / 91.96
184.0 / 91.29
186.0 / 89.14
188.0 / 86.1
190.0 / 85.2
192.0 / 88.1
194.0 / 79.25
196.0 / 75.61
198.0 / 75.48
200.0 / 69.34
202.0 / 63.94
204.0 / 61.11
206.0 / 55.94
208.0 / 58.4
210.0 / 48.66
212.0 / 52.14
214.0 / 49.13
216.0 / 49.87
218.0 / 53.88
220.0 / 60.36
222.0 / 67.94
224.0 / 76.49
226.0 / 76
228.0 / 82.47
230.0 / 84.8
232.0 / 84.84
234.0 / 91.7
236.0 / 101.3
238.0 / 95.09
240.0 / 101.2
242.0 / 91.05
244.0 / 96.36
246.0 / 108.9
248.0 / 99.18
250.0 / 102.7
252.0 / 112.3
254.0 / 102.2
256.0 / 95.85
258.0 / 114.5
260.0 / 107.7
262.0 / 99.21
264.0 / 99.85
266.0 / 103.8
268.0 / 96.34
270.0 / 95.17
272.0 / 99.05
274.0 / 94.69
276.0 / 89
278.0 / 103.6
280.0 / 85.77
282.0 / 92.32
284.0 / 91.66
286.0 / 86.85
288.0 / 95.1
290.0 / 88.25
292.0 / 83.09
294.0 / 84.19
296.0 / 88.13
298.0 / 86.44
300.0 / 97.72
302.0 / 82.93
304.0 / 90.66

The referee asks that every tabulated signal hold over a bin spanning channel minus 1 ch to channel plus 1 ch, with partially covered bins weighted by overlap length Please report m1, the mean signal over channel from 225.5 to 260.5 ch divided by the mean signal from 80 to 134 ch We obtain 1.1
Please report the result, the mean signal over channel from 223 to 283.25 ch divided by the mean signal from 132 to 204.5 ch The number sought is 1.12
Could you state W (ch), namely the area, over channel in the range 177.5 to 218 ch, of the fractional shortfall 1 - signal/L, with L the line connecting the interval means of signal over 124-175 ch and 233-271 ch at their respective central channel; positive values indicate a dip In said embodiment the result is 9.5 ch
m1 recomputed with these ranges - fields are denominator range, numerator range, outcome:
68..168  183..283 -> 0.97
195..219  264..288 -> 1.59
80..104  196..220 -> 0.69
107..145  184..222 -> 0.76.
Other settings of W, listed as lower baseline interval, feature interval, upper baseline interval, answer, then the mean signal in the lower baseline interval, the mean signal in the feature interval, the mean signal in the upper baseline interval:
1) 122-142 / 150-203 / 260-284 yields 2.70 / 87.7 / 85.8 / 96.5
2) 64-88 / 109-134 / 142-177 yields -0.45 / 87.1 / 89.6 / 88.8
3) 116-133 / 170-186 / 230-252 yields 0.39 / 89.1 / 90.6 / 97.4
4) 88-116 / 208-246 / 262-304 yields 6.04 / 86.3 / 76.2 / 92.3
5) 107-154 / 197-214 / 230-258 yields 6.30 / 88.7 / 60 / 98.7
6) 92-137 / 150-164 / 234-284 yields 0.58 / 87.8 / 87.4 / 99.2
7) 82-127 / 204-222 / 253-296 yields 7.32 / 86.9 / 54.8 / 95.5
